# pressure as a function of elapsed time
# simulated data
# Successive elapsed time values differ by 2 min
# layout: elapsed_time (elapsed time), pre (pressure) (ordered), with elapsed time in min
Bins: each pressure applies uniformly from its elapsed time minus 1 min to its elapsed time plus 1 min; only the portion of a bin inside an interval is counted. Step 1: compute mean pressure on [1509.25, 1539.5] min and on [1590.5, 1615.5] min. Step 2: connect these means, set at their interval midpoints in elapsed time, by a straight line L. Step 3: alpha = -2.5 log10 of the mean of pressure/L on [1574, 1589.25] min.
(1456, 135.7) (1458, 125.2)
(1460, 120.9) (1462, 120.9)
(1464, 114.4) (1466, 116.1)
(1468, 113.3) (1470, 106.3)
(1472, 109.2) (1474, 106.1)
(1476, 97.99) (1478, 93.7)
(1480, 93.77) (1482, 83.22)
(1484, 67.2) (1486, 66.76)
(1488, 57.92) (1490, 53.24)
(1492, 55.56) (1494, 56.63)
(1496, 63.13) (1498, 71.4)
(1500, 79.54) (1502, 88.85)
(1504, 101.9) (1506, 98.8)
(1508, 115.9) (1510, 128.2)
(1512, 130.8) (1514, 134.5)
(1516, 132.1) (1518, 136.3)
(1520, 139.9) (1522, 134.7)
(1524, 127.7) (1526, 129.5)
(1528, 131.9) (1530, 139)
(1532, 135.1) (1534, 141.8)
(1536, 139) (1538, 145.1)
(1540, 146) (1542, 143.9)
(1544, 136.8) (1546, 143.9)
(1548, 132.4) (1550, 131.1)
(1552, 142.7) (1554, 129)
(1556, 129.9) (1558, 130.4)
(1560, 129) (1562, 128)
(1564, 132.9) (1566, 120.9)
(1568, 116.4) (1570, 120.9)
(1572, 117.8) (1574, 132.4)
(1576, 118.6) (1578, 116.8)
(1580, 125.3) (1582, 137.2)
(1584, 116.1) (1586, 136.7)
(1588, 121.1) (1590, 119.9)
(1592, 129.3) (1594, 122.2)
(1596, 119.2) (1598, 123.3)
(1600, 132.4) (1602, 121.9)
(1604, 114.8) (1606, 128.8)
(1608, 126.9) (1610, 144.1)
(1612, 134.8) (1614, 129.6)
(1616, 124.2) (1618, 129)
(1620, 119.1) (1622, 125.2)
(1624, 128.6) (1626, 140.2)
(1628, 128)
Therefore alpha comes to 0.04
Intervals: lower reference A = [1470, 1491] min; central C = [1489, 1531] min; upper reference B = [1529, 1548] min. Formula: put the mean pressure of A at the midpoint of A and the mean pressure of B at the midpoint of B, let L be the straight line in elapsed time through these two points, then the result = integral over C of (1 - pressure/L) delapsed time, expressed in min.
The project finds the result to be 2.9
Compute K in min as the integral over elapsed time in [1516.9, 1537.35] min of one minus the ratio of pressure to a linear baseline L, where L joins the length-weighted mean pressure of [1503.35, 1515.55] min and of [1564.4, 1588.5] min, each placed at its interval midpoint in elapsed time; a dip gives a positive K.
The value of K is -2.6 min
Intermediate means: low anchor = 119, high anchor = 124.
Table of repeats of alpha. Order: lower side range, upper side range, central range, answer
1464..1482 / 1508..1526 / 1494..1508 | 0.40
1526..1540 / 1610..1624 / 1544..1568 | 0.04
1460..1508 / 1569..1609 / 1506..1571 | -0.23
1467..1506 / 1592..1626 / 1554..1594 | -0.10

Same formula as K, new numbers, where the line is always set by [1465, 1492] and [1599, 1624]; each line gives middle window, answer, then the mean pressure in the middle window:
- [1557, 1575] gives -1.8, 125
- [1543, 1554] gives -2.8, 137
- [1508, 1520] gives -4.0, 132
